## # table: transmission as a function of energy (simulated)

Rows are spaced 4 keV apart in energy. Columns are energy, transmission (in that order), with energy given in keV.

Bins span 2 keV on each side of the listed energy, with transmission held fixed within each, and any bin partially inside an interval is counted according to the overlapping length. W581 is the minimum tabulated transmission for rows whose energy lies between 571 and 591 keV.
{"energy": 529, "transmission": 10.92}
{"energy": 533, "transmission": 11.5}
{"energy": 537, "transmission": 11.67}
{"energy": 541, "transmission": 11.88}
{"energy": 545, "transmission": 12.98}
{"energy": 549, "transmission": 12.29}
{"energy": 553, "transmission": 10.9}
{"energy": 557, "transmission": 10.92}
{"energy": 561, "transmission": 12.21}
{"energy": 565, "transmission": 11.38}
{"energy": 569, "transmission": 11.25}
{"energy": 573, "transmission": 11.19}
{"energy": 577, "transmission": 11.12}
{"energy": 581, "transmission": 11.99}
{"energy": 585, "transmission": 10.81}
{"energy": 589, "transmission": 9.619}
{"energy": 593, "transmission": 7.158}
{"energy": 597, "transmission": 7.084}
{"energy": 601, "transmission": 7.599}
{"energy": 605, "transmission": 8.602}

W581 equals 9.619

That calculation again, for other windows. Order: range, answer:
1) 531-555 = 10.9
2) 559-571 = 11.25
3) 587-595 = 7.158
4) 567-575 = 11.19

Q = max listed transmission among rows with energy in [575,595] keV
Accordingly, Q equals 11.99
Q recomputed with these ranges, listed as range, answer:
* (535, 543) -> 11.88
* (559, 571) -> 12.21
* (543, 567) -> 12.98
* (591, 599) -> 7.158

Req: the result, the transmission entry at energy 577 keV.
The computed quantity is 11.12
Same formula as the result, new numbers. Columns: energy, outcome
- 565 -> 11.38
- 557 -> 10.92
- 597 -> 7.084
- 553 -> 10.9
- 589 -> 9.619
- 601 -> 7.599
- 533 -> 11.5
